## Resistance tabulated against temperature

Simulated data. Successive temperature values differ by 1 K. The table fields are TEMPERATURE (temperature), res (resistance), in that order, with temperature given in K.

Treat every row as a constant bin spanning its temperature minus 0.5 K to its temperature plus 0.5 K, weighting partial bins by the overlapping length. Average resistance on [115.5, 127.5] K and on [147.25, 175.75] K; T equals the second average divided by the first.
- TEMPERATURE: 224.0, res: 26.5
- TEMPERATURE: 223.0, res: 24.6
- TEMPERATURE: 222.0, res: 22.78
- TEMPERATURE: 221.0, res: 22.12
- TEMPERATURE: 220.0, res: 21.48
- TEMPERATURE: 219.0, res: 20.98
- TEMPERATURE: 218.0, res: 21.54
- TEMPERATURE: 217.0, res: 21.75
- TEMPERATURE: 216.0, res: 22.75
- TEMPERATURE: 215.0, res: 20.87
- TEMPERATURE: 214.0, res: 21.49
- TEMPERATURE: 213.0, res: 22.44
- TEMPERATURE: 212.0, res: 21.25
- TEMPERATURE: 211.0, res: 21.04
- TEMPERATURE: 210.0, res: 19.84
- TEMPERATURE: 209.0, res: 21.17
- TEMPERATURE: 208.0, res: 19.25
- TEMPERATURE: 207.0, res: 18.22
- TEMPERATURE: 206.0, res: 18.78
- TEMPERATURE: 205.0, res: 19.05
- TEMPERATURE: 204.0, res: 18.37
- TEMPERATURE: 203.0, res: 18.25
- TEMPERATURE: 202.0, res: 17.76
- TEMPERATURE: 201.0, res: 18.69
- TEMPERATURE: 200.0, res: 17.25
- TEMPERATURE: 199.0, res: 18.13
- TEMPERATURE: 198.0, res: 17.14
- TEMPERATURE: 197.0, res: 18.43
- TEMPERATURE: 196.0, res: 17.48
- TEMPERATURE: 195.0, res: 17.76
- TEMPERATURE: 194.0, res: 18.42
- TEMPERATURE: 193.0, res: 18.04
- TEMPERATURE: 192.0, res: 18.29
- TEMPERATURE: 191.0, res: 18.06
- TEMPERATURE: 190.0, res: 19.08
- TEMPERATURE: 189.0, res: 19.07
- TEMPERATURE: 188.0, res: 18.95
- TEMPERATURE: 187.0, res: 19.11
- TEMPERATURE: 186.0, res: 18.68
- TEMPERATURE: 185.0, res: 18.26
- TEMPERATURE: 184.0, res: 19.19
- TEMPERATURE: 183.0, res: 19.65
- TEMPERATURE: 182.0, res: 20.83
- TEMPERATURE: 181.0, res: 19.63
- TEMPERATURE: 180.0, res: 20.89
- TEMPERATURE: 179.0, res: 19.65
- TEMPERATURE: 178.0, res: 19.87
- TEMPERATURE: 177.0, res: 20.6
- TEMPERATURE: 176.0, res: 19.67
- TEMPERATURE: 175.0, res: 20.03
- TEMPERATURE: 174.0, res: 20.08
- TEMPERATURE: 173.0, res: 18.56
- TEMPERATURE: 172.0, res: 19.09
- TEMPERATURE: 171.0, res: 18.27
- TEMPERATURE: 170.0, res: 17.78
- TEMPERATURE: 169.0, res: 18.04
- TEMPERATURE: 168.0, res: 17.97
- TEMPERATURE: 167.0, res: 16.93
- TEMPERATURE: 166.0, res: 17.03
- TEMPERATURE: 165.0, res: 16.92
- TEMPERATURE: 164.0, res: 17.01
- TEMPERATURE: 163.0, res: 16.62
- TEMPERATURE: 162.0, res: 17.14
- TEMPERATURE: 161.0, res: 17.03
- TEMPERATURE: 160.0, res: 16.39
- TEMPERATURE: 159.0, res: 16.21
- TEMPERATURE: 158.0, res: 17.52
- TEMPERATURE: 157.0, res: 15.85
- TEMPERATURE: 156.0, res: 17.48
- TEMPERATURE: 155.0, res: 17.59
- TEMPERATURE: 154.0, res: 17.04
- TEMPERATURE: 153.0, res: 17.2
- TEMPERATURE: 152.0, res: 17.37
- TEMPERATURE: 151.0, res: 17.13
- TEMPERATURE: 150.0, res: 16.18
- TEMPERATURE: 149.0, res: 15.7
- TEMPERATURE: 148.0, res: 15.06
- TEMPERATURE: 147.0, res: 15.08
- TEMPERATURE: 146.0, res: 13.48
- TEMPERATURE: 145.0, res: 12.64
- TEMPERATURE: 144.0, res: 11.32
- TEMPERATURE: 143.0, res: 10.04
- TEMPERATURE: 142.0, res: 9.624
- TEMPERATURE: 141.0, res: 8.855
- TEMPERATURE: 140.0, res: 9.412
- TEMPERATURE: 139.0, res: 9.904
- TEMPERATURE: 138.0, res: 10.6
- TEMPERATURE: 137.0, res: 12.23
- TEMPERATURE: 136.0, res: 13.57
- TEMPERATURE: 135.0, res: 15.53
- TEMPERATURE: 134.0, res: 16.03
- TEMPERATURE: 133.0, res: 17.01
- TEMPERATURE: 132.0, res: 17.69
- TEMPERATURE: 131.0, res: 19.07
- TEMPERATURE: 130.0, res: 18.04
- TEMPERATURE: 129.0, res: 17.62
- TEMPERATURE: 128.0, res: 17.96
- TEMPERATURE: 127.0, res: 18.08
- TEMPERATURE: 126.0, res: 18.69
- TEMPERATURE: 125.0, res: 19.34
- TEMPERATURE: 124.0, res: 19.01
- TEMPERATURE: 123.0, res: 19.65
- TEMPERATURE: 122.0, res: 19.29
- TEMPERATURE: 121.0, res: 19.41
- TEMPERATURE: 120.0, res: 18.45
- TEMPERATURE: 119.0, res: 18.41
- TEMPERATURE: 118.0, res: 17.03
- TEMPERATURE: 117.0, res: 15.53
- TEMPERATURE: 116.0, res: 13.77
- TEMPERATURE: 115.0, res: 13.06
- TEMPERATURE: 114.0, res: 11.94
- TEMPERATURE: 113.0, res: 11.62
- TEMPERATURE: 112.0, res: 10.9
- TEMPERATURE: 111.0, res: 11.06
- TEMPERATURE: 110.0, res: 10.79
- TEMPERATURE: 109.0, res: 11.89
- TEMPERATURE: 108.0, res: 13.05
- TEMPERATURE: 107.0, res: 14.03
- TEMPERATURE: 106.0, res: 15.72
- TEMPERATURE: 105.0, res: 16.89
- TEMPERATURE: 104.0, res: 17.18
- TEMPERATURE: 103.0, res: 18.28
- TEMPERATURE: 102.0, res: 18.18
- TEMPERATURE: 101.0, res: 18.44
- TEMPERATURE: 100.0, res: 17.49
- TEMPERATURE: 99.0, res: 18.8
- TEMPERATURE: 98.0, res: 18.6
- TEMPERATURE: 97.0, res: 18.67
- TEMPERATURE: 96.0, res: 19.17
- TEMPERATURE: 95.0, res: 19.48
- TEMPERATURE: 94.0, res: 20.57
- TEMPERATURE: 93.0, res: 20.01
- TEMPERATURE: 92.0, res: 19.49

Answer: 0.96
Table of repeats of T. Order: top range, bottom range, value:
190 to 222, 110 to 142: 1.28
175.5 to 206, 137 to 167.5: 1.27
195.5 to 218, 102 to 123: 1.30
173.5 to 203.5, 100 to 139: 1.19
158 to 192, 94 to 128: 1.12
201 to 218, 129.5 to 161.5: 1.36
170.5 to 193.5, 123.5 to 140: 1.20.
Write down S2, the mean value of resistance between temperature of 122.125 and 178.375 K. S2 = 16.4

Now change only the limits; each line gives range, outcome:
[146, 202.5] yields 18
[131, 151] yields 13.4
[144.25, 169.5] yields 16.5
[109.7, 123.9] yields 15.2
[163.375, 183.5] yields 18.9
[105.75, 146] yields 14.7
